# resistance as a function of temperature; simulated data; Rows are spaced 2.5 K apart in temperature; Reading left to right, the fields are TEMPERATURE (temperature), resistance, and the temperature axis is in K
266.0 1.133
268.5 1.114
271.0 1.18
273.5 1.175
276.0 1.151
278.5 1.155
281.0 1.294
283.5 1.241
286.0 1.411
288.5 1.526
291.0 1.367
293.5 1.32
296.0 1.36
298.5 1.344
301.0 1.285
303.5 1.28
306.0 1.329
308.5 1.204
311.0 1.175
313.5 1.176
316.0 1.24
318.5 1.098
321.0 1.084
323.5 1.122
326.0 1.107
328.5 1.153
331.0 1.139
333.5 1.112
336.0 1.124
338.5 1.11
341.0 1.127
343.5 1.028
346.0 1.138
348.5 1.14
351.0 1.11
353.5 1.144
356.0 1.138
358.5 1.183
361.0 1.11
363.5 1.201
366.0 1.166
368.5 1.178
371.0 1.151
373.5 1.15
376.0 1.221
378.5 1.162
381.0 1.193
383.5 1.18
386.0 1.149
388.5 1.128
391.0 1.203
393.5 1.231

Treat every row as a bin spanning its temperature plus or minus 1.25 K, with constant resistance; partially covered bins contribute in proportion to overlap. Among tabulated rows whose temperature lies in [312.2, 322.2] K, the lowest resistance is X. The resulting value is 1.084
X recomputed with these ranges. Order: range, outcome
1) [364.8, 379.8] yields 1.15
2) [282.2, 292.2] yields 1.241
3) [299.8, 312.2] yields 1.175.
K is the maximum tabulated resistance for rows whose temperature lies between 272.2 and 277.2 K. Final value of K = 1.175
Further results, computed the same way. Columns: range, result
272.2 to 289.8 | 1.526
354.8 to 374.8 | 1.201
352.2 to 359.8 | 1.183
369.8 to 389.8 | 1.221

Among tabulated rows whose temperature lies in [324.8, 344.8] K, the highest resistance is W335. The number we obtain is 1.153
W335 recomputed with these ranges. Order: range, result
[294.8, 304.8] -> 1.36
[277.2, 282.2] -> 1.294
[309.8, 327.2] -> 1.24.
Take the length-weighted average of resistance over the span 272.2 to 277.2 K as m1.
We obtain 1.16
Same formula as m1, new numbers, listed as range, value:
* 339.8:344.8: 1.08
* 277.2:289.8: 1.32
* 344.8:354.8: 1.13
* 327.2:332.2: 1.15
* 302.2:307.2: 1.3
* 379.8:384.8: 1.19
